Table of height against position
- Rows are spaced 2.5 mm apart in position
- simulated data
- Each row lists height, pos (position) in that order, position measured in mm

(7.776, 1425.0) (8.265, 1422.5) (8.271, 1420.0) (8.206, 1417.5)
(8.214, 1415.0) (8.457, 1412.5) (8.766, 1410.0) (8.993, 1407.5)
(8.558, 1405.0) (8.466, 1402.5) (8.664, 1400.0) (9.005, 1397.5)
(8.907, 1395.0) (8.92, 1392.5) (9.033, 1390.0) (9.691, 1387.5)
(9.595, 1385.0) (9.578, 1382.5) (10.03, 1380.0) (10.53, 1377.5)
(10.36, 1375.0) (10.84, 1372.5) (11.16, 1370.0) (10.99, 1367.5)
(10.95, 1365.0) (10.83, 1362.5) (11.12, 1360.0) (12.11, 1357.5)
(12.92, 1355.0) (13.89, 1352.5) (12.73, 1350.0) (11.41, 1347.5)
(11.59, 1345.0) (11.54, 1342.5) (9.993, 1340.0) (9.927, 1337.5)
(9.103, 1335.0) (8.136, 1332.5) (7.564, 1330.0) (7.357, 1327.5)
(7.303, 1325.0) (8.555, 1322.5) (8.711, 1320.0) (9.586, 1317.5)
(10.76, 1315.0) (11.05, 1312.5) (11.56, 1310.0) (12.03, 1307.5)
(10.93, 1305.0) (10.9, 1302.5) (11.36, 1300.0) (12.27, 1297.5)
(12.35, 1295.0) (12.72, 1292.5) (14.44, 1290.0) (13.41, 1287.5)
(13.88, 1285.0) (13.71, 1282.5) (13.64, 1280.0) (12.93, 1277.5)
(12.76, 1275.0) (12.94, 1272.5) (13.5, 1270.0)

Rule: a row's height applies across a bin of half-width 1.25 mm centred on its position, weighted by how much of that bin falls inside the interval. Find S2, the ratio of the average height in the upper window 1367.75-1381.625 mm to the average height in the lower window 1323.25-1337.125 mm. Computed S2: 1.32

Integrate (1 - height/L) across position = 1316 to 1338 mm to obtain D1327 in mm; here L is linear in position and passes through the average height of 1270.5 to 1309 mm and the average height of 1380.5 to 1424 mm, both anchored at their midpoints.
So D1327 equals 5.7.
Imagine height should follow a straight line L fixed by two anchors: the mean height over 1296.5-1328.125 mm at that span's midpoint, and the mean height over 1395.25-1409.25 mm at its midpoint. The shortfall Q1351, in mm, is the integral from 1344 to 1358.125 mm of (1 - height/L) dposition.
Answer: -4.3 mm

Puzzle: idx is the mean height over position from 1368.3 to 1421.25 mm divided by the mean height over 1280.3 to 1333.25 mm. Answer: 0.8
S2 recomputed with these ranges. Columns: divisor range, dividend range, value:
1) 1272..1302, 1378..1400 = 0.72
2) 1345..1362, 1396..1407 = 0.71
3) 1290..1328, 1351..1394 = 1.00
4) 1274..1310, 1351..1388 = 0.87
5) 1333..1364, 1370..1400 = 0.85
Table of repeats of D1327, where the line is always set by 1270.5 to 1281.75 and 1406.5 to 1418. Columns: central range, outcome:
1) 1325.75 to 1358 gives 0.9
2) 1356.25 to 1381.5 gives -2.2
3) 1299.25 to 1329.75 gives 5.0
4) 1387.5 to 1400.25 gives 0.2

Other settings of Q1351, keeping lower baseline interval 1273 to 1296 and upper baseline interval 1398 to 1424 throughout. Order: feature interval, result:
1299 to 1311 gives 1.1 mm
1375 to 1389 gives -0.5 mm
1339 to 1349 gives -0.1 mm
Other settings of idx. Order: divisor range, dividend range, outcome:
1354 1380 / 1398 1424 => 0.76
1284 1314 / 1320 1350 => 0.77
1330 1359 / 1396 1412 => 0.79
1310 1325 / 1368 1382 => 1.09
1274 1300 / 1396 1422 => 0.65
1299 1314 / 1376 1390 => 0.87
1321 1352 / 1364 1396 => 1.04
